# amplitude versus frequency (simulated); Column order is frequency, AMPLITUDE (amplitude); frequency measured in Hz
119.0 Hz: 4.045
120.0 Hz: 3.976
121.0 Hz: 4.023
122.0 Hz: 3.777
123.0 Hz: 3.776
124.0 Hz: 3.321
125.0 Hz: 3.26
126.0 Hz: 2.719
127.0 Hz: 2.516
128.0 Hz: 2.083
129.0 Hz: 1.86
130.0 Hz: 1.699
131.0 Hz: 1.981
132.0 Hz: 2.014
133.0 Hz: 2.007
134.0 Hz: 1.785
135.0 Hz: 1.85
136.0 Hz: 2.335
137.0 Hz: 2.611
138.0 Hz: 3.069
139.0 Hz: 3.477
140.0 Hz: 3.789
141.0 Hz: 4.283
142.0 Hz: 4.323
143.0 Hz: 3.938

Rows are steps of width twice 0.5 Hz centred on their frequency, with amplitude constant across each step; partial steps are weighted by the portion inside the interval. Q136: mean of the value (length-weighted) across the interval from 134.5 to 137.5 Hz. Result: 2.27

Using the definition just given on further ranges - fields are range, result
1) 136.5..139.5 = 3.05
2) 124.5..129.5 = 2.49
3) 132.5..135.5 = 1.88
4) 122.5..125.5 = 3.45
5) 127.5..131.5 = 1.91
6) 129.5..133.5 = 1.93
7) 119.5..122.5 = 3.93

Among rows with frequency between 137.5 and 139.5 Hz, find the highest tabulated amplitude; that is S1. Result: 3.477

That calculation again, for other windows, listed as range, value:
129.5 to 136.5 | 2.335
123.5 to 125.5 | 3.321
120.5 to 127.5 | 4.023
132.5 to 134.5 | 2.007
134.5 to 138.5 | 3.069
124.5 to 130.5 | 3.26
